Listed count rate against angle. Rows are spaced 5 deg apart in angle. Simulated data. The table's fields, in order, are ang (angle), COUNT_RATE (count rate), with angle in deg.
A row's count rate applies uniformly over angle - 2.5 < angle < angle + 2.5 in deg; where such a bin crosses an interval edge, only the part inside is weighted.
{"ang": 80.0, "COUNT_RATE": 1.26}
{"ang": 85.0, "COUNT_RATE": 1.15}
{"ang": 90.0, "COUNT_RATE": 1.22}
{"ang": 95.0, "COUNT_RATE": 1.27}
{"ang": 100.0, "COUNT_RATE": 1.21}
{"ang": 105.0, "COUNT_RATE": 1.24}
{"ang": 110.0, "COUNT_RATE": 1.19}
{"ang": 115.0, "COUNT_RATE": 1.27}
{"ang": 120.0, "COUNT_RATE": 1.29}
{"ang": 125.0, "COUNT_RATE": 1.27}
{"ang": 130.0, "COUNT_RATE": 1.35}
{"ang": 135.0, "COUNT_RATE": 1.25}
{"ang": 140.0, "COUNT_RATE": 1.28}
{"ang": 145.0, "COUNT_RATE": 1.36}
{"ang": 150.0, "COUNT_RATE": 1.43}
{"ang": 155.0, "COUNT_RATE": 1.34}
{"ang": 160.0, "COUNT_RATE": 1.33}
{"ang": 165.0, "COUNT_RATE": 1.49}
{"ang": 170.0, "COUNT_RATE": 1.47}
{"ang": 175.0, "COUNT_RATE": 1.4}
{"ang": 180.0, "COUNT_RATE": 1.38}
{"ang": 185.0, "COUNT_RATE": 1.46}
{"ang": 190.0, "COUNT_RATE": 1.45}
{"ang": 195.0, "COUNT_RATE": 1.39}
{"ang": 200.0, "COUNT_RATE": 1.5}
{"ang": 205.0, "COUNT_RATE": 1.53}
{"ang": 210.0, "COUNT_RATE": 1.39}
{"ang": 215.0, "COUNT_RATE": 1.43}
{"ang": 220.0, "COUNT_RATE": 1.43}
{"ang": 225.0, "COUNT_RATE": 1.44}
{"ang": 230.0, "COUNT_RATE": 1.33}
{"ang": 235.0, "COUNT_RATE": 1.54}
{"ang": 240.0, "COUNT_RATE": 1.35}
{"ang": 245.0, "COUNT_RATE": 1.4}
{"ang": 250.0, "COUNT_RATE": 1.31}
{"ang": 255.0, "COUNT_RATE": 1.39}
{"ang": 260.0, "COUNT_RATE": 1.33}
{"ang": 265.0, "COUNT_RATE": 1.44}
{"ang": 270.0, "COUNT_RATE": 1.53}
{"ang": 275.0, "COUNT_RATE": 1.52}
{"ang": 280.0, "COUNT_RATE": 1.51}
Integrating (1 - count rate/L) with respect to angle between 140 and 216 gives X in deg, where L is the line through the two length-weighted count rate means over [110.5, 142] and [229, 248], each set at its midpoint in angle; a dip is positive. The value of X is -4.5 deg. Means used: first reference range 1.28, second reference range 1.41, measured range 1.42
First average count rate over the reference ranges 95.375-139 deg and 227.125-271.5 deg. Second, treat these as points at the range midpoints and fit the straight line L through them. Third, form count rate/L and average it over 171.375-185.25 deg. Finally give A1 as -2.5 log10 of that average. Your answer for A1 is -0.07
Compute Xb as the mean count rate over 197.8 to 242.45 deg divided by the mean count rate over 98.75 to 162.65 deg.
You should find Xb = 1.11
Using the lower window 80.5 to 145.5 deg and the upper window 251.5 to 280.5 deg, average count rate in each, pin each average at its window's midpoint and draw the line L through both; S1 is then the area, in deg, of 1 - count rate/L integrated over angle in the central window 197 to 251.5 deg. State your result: -1.3 deg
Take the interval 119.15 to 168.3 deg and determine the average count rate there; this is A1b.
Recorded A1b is 1.34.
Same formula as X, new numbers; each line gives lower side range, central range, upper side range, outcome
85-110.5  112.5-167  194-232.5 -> -1.4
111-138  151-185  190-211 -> -0.6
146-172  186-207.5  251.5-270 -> -0.9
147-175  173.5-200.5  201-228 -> 0.0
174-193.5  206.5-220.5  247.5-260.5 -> -0.3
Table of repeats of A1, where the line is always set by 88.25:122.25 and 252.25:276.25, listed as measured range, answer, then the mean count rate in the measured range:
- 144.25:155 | -0.07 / 1.39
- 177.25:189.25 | -0.07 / 1.42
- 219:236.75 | -0.03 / 1.43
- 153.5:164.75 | -0.05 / 1.37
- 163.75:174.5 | -0.11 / 1.46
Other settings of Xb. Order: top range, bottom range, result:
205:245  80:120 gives 1.16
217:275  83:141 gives 1.13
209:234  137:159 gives 1.05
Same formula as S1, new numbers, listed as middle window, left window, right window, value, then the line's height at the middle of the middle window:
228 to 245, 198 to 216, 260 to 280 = 0.72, 1.47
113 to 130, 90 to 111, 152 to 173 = 0.03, 1.29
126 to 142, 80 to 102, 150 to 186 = 0.40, 1.32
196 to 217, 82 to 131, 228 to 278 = -1.50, 1.36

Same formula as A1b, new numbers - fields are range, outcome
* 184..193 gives 1.45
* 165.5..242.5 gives 1.43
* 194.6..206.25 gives 1.48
